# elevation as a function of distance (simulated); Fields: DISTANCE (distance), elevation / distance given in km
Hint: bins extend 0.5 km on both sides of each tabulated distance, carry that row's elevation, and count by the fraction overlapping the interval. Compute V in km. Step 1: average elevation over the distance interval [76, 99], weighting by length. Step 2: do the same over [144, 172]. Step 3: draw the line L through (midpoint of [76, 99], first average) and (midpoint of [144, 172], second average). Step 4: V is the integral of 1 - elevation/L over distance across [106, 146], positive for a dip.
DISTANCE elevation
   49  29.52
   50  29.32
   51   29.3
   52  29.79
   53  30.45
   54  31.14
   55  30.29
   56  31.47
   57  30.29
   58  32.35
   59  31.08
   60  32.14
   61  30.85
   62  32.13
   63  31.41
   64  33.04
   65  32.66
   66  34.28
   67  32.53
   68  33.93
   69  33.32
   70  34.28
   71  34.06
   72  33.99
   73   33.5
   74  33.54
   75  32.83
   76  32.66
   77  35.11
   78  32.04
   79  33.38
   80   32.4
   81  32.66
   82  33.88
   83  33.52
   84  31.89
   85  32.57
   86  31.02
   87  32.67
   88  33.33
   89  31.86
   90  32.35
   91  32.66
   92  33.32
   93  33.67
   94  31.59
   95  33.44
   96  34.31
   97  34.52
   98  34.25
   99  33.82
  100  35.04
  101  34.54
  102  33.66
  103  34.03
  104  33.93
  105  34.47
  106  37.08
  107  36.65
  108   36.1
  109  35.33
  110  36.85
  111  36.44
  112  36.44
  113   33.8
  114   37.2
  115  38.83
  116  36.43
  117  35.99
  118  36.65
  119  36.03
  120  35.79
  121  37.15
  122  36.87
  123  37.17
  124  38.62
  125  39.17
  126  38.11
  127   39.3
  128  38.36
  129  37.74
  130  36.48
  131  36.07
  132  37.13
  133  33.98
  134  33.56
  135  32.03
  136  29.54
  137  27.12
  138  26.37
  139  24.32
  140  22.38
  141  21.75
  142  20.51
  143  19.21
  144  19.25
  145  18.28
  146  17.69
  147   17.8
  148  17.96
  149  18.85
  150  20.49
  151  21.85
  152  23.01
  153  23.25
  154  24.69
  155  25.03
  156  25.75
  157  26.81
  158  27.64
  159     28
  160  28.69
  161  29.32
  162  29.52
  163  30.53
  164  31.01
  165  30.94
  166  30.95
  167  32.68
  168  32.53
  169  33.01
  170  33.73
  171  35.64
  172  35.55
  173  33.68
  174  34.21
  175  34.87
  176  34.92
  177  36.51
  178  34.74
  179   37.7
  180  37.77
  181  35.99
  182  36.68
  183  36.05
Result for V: -4.5 km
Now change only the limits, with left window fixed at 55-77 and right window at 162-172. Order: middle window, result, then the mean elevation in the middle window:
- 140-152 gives 4.7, 19.7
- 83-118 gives -2.0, 34.4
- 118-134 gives -2.3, 37.1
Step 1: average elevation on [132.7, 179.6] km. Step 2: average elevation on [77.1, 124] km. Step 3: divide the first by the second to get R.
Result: 0.8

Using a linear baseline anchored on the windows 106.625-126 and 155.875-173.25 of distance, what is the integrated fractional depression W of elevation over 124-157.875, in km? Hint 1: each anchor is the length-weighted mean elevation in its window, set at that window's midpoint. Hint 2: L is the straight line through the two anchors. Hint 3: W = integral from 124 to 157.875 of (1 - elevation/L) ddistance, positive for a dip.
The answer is 6.7 km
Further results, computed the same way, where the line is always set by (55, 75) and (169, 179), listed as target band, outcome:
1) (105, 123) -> -1.48 km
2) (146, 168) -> 5.52 km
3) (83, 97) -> 0.16 km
